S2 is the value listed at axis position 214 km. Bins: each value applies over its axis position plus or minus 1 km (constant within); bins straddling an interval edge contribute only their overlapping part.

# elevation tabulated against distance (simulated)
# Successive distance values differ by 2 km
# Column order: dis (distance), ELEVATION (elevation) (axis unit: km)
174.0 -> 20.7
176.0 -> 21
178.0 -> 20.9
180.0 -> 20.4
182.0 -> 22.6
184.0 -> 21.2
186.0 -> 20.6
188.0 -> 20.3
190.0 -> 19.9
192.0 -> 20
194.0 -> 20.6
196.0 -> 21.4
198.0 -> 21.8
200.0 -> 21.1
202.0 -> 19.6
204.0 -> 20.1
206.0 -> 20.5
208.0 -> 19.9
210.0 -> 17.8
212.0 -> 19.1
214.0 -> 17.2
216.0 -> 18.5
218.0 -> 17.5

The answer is 17.2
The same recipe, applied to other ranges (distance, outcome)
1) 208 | 19.9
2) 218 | 17.5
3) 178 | 20.9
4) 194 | 20.6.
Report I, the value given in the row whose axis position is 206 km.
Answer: 20.5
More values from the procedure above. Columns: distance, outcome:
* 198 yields 21.8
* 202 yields 19.6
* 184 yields 21.2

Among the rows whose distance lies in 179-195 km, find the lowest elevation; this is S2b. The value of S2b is 19.9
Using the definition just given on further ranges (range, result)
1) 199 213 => 17.8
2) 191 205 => 19.6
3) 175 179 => 20.9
